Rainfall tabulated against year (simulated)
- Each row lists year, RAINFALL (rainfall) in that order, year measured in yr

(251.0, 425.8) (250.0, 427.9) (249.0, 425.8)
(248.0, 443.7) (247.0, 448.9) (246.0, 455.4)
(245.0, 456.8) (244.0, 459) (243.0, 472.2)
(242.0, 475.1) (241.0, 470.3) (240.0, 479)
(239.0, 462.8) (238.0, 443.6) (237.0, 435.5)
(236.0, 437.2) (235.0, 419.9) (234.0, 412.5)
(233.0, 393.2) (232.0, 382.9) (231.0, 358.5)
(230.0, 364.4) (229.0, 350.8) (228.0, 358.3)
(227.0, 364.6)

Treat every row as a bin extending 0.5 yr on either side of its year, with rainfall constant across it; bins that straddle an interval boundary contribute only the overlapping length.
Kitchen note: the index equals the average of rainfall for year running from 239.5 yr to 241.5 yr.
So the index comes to 475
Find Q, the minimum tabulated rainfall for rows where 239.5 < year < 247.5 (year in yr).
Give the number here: 448.9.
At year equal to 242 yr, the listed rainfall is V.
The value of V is 475.1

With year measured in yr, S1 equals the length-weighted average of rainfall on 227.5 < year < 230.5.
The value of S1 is 358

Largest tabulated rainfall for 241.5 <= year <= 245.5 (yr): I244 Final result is 475.1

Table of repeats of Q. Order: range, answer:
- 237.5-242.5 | 443.6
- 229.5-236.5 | 358.5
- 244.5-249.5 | 425.8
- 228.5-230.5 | 350.8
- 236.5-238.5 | 435.5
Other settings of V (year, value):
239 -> 462.8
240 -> 479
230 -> 364.4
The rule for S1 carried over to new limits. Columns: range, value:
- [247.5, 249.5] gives 435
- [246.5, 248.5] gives 446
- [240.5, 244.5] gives 469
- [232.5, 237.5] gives 420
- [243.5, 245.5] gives 458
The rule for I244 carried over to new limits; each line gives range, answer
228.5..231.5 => 364.4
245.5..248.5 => 455.4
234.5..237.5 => 437.2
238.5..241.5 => 479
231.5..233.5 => 393.2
